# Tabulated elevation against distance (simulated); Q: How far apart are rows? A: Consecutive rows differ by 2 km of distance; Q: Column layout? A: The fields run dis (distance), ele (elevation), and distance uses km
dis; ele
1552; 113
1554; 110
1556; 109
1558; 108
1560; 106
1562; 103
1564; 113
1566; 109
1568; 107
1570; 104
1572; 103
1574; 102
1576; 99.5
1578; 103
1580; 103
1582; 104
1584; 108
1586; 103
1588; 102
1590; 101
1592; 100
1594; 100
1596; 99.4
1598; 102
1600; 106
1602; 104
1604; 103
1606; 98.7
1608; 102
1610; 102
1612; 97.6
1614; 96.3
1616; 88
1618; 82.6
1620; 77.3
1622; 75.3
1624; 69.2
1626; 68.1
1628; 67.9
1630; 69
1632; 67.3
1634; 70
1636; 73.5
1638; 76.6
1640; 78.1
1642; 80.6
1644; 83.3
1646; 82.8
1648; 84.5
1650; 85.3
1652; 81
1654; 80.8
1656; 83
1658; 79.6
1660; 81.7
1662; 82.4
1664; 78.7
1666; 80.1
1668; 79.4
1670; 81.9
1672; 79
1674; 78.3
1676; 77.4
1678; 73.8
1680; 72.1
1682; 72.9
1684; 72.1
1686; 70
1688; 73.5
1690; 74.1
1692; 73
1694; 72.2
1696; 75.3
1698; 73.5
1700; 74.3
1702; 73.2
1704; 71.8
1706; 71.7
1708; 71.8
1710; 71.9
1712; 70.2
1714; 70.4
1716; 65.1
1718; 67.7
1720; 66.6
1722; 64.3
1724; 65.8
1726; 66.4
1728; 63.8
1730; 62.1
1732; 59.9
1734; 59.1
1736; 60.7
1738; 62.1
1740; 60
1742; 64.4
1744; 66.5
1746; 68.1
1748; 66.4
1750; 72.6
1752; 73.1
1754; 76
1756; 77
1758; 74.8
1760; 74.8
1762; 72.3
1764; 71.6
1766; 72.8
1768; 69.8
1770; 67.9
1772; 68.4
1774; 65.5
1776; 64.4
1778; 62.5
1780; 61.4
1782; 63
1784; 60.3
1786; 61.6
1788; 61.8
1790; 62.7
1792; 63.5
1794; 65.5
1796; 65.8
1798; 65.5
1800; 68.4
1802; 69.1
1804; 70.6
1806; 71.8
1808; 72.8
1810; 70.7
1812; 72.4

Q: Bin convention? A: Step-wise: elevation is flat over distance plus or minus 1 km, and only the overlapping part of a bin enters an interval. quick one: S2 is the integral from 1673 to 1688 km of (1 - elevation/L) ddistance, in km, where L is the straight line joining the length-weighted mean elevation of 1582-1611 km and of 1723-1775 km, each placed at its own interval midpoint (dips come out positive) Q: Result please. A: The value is 1.7 km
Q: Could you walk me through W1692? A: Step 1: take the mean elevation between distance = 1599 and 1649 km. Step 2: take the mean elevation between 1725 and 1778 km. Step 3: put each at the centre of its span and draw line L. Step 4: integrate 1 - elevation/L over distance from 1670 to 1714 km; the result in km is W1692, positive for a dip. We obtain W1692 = 1.0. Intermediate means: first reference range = 84.1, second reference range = 67.6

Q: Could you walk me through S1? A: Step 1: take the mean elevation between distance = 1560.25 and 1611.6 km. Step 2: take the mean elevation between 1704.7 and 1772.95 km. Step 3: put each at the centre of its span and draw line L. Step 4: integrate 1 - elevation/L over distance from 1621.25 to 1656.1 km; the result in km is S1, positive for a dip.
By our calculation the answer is 5.6 km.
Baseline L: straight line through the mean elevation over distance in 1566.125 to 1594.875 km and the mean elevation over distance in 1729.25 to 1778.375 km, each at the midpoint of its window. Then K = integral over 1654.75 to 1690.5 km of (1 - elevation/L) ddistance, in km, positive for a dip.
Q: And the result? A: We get 3.0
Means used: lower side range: 103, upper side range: 67.8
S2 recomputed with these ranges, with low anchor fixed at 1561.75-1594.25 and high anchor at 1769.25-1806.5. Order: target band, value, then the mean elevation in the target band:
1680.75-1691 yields 1.4 km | 72.5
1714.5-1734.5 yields 3.3 km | 64.4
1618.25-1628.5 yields 2.5 km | 72.5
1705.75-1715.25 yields 1.0 km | 71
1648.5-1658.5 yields 0.9 km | 82.2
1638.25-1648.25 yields 1.2 km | 81.3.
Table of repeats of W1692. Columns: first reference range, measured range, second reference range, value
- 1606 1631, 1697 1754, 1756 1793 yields 3.7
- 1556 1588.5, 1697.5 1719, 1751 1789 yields 2.4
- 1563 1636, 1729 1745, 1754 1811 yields 2.7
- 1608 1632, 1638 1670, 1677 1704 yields -1.6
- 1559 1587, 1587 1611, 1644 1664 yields -1.0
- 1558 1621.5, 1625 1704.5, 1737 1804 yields 9.6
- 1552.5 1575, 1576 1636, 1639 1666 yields 2.1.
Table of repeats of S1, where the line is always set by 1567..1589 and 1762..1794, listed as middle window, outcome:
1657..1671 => 1.1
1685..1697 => 1.3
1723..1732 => 1.3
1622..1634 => 3.2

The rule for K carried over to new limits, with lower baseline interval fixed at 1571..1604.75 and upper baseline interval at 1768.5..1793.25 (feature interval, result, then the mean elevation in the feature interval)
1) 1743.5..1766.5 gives -1.1 km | 72.3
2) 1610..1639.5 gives 5.4 km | 77.9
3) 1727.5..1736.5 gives 1.5 km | 61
